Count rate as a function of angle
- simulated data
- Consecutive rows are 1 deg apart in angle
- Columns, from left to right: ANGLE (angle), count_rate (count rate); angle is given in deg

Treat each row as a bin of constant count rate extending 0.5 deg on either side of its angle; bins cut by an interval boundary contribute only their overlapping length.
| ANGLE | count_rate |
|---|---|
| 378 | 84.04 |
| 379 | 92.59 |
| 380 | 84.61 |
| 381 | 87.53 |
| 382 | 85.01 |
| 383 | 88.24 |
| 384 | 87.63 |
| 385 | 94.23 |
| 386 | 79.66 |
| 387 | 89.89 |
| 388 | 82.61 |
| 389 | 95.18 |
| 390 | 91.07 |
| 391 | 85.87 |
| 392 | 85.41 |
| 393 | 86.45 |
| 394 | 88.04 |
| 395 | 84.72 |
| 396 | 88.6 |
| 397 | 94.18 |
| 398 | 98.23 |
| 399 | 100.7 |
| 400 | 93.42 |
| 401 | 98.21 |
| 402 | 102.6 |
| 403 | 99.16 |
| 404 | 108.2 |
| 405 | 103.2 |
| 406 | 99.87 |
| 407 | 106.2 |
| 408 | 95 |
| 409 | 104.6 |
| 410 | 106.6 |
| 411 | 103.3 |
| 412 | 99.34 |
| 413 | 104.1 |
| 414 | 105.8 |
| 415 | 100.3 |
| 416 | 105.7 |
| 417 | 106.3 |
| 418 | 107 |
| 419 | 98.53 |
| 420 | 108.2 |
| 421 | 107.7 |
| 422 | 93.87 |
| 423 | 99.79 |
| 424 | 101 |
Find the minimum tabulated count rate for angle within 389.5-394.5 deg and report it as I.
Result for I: 85.41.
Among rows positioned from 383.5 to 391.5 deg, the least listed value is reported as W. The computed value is 79.66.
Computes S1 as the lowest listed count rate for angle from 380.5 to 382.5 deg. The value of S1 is 85.01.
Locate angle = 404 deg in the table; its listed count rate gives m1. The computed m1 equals 108.2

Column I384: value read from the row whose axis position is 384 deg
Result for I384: 87.63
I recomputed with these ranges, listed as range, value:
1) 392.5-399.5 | 84.72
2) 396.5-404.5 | 93.42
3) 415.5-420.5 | 98.53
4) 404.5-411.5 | 95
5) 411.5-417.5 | 99.34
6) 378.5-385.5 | 84.61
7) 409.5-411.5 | 103.3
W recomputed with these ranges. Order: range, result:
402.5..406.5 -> 99.16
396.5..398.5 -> 94.18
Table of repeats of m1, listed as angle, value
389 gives 95.18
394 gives 88.04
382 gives 85.01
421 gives 107.7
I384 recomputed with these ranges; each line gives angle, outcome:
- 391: 85.87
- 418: 107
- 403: 99.16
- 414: 105.8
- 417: 106.3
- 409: 104.6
